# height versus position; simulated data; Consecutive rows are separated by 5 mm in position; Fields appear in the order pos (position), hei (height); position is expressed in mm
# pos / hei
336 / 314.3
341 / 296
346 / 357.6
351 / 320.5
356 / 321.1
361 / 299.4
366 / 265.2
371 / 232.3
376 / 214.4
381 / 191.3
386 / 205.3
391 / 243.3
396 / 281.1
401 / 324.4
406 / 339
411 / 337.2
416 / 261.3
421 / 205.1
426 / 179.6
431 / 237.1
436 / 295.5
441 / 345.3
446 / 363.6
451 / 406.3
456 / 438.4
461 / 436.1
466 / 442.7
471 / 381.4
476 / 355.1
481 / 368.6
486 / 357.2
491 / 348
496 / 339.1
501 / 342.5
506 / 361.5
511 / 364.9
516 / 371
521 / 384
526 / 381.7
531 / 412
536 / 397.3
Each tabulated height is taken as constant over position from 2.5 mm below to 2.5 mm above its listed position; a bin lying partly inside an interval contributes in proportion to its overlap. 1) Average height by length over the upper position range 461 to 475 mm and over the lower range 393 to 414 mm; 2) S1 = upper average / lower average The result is 1.29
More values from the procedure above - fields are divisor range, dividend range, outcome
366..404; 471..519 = 1.46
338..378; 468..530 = 1.26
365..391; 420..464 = 1.48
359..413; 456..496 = 1.45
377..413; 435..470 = 1.45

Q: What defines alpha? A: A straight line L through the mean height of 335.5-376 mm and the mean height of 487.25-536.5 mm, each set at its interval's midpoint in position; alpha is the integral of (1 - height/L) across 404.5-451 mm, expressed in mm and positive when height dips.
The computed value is 5.5 mm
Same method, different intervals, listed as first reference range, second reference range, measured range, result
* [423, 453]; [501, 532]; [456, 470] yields -4.7 mm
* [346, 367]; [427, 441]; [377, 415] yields 2.3 mm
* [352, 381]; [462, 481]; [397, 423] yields 1.7 mm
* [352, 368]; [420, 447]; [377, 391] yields 3.9 mm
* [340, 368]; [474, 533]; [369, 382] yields 4.3 mm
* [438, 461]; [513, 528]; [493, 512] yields 1.5 mm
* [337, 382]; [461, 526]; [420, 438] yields 5.4 mm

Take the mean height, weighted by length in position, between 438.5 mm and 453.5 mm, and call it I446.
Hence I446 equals 372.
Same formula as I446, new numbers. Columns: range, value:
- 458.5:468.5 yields 439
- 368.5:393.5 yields 217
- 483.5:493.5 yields 353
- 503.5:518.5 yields 366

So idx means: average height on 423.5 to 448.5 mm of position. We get 284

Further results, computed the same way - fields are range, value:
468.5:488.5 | 366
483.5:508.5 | 350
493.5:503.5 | 341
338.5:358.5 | 324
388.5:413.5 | 305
